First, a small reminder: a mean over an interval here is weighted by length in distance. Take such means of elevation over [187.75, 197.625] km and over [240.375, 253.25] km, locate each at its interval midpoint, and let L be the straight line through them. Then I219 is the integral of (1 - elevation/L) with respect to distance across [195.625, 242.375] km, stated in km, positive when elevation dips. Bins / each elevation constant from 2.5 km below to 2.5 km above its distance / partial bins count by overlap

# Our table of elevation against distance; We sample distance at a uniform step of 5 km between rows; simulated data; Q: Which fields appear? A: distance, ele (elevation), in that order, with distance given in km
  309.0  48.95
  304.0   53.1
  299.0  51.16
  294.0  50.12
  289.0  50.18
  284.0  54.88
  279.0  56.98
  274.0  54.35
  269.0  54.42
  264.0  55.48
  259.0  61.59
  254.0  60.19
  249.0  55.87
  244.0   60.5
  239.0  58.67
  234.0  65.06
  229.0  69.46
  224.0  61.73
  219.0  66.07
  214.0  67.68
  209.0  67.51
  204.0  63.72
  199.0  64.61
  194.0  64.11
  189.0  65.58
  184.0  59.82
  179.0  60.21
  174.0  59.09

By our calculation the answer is -2.40 km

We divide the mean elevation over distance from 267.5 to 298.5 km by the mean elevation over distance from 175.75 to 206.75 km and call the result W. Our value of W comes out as 0.8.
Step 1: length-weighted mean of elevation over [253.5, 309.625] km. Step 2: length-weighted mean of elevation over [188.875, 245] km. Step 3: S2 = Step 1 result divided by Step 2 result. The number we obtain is 0.8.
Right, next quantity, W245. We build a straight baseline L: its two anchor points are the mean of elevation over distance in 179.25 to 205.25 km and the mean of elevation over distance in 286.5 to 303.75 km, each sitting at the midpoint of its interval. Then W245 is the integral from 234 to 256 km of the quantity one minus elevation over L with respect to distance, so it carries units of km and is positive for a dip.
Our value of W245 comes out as -1.0 km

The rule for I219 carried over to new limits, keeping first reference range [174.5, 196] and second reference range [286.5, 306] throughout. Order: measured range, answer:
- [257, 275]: -0.80 km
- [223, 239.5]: -2.01 km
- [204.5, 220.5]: -1.98 km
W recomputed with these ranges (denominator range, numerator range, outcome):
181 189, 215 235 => 1.07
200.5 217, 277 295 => 0.80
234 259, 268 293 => 0.90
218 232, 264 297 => 0.82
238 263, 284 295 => 0.87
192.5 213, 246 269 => 0.89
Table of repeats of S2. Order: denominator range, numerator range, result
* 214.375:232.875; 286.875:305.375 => 0.77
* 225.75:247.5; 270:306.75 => 0.84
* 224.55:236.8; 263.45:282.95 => 0.84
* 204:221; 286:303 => 0.76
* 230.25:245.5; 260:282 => 0.90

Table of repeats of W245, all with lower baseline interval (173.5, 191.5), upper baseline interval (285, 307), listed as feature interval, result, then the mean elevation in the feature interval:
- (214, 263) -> -5.0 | 62.2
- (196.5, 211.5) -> -1.5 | 65.3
